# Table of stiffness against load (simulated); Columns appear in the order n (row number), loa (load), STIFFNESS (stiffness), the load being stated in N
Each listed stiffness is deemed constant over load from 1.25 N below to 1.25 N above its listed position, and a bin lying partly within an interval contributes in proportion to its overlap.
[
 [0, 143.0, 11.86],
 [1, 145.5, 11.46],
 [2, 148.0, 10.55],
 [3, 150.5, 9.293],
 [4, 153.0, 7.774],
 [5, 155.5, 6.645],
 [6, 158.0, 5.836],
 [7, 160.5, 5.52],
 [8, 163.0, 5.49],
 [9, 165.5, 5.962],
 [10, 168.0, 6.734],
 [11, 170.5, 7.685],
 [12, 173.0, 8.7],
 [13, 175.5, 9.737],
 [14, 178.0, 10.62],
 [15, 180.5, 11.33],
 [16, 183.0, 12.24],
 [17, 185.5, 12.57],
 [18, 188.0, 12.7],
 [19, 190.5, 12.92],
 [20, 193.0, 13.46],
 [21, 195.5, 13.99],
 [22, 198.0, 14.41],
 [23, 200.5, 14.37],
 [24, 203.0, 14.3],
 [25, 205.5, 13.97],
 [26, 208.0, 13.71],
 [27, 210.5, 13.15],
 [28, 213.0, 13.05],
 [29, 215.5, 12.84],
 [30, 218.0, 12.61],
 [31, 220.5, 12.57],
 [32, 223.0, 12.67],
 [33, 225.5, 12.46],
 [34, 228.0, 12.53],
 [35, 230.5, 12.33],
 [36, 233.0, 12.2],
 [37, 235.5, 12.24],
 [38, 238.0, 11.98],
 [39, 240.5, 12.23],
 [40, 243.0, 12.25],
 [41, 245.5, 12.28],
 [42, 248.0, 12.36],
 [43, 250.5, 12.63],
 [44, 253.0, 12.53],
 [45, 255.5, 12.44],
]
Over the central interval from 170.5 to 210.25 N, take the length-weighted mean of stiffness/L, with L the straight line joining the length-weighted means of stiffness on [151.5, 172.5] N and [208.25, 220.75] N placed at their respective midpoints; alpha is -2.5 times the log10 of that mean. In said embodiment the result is -0.24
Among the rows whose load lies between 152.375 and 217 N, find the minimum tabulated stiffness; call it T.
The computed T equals 5.49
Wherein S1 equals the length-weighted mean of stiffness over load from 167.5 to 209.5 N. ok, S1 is 12.1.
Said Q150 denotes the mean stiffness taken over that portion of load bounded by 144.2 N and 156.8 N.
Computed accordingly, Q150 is 9.14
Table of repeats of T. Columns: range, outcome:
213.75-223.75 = 12.57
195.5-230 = 12.46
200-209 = 13.71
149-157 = 6.645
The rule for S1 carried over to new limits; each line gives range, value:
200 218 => 13.5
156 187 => 8.52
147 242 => 11.1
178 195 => 12.5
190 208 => 13.9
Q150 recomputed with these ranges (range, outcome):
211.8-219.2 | 12.8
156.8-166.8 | 5.71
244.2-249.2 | 12.3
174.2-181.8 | 10.6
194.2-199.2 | 14.2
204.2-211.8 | 13.6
